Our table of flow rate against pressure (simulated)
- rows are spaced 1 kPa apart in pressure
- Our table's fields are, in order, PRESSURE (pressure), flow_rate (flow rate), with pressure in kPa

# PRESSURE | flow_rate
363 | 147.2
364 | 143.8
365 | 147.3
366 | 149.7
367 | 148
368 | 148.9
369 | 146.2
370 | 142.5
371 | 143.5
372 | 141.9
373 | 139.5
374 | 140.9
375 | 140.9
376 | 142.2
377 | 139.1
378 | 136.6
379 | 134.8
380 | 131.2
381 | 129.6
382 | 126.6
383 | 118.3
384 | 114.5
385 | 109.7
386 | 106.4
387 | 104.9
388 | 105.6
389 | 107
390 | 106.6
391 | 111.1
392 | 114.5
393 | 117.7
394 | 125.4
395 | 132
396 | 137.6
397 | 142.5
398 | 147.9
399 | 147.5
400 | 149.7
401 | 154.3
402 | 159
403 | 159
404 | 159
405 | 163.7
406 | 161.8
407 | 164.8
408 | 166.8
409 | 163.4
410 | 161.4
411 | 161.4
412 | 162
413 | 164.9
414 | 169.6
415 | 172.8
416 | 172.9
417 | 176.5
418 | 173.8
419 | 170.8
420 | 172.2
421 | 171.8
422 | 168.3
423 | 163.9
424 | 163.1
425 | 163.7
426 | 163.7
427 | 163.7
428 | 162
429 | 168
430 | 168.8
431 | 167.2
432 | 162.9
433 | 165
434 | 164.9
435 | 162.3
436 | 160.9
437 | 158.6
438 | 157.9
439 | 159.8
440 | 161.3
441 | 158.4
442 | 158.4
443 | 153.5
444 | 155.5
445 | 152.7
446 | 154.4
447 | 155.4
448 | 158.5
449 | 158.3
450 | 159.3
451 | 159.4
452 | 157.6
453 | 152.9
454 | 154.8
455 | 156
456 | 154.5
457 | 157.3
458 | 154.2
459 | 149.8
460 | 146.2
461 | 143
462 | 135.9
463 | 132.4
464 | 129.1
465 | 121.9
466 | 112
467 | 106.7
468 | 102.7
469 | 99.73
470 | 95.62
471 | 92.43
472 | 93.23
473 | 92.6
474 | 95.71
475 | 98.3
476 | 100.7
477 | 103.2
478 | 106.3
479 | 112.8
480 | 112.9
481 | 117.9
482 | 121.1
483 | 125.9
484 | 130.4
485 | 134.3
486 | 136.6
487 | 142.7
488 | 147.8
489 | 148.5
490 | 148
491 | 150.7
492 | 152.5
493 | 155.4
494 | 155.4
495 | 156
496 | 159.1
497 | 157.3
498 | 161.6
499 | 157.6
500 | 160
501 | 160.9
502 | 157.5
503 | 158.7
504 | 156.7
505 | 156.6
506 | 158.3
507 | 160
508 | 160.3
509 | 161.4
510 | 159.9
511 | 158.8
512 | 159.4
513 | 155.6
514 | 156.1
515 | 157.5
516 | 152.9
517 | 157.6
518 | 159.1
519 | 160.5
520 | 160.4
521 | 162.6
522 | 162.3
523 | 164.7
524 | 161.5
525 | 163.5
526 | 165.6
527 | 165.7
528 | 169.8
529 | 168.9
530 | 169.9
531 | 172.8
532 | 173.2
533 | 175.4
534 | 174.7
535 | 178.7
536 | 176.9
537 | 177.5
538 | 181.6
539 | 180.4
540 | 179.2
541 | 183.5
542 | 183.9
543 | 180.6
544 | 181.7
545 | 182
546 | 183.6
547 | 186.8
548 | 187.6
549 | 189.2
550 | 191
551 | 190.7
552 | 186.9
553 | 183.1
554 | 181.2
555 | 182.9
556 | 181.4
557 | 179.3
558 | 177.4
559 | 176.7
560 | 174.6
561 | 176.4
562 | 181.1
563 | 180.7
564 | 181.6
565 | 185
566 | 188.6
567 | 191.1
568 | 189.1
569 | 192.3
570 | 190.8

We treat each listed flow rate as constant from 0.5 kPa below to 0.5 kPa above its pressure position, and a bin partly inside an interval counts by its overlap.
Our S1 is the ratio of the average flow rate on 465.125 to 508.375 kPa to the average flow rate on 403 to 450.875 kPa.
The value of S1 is 0.81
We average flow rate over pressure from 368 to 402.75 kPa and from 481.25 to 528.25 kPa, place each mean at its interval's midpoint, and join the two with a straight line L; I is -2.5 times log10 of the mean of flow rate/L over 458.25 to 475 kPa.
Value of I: 0.26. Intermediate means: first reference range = 131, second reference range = 155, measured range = 116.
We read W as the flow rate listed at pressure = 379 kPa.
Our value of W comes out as 134.8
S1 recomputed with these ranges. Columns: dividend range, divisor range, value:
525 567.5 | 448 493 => 1.38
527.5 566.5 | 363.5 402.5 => 1.36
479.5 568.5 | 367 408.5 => 1.22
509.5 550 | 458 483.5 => 1.49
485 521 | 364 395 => 1.20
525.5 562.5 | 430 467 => 1.18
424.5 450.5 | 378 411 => 1.18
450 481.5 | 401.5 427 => 0.75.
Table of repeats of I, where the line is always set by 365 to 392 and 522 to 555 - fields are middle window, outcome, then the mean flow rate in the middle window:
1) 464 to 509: 0.22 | 133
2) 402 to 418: -0.19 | 165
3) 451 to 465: 0.04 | 147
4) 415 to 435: -0.17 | 168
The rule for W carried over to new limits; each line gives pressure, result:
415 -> 172.8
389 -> 107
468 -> 102.7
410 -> 161.4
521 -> 162.6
